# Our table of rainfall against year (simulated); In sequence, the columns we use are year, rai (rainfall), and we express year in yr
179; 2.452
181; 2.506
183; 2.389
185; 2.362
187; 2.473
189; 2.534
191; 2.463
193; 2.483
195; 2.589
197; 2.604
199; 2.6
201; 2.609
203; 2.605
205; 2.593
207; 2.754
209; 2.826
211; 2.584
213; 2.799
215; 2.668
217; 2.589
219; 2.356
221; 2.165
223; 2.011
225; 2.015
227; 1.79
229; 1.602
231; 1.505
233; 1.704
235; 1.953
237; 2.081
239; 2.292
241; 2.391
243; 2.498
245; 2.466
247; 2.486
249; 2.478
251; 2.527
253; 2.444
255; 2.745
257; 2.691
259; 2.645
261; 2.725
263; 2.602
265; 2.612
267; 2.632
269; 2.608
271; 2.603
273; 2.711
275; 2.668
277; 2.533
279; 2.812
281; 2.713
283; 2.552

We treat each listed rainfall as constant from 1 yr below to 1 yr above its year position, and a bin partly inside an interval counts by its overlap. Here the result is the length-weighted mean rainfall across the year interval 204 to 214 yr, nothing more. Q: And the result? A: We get 2.71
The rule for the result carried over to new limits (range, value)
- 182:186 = 2.38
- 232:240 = 2.01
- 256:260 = 2.67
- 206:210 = 2.79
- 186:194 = 2.49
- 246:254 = 2.48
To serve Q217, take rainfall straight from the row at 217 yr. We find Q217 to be 2.589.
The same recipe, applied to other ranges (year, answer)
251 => 2.527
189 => 2.534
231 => 1.505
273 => 2.711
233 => 1.704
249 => 2.478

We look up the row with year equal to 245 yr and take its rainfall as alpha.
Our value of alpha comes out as 2.466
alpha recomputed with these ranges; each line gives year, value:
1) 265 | 2.612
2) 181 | 2.506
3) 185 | 2.362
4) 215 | 2.668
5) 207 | 2.754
